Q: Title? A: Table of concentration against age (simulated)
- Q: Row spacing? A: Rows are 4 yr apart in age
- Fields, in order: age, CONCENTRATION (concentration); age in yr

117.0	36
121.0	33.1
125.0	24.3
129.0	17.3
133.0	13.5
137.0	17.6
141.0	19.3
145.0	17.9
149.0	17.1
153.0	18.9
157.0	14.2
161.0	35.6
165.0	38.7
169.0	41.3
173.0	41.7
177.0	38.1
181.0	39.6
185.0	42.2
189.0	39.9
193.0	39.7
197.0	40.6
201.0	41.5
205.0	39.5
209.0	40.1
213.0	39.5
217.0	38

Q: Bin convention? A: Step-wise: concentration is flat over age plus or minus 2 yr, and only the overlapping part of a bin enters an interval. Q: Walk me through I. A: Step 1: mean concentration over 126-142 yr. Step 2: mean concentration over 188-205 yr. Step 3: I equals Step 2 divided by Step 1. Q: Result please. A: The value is 2.34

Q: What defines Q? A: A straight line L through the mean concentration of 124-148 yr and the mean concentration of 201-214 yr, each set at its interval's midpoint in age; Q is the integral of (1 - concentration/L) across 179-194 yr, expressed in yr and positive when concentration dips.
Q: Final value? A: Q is -3.1 yr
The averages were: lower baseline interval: 18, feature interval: 40.4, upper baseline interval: 40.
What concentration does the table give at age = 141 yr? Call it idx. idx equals 19.3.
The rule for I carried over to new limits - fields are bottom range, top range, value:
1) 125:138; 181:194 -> 2.35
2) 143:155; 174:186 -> 2.22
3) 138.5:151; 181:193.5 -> 2.24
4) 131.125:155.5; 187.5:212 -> 2.32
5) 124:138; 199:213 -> 2.26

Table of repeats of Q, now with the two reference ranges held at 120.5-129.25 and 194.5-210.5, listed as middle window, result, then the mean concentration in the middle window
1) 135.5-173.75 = 6.9 yr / 25.8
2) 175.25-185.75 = -1.1 yr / 39.7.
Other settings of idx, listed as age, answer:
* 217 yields 38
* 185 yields 42.2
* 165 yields 38.7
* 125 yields 24.3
